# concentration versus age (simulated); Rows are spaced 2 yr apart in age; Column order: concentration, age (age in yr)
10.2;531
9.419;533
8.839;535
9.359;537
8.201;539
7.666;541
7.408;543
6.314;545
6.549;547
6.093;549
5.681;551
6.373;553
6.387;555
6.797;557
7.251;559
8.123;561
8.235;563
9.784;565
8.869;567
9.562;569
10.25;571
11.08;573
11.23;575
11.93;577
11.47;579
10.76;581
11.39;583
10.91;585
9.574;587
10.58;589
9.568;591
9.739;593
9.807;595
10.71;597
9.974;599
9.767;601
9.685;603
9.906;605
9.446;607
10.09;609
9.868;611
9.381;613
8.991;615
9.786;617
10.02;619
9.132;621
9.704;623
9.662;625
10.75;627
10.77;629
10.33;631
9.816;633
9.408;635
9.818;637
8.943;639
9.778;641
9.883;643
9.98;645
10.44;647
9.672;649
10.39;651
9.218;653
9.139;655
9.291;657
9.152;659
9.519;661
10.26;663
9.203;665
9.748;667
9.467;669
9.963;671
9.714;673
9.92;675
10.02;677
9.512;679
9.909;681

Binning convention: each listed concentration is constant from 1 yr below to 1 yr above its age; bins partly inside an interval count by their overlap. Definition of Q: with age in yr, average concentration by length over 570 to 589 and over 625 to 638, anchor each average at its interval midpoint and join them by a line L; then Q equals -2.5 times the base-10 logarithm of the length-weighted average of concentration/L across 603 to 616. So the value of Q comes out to 0.091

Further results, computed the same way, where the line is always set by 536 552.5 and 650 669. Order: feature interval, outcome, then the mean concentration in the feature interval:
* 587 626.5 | -0.162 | 9.79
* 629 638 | -0.109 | 9.95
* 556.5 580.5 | -0.248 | 9.63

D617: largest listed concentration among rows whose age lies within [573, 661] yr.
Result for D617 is 11.93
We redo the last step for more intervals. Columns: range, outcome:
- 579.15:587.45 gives 11.39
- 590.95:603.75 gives 10.71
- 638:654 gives 10.44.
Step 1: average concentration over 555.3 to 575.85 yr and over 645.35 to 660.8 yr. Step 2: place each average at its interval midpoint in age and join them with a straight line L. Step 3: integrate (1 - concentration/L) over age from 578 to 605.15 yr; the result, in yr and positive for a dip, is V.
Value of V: -3.24 yr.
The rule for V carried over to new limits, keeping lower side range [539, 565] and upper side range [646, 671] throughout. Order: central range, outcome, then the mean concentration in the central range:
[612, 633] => -2.6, 9.85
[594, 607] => -2.7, 9.93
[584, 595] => -2.9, 10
